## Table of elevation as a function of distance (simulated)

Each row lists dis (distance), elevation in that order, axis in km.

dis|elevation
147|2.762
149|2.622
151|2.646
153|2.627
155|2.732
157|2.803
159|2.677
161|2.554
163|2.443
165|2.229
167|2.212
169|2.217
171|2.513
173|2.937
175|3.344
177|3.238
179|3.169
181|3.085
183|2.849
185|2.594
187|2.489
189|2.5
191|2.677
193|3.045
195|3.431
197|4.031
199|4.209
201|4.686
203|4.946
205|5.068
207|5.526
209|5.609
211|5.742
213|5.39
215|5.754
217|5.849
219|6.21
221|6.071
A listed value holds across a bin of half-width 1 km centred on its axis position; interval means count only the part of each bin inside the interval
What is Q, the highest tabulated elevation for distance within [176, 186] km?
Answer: 3.238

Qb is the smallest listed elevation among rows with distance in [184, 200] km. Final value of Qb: 2.489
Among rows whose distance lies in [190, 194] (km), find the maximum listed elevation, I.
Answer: 3.045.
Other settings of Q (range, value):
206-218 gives 5.849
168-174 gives 2.937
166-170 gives 2.217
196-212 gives 5.742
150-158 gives 2.803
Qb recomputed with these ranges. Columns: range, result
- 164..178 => 2.212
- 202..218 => 4.946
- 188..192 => 2.5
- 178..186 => 2.594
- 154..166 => 2.229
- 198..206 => 4.209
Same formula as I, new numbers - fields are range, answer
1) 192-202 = 4.686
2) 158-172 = 2.677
